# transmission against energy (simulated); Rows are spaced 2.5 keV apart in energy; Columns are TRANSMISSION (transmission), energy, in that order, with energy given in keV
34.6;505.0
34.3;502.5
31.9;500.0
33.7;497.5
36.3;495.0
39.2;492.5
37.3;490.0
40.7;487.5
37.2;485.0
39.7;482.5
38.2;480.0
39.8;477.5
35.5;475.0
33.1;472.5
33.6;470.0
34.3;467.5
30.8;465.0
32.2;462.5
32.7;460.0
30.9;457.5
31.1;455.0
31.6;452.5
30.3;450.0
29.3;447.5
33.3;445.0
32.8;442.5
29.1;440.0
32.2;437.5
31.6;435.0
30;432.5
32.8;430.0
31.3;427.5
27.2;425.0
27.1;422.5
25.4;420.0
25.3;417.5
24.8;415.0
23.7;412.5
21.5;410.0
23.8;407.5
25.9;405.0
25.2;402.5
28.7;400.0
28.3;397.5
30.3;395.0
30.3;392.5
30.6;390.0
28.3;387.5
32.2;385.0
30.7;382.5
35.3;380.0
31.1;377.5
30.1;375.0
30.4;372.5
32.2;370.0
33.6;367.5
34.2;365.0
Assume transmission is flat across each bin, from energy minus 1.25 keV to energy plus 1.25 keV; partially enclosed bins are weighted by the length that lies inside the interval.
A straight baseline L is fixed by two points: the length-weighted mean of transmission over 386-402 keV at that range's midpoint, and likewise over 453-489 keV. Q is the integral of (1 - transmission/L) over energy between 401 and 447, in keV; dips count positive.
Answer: 5.22 keV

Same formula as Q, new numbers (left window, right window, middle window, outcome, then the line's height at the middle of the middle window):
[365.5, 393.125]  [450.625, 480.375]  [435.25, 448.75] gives 0.6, 32.9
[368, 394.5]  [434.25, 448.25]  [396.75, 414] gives 3.3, 31.3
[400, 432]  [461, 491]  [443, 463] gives 0.5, 32.3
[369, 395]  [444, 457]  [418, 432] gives 1.1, 31.1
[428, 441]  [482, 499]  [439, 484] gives 1.3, 34.3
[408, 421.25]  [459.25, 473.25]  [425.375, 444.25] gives -2.6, 27.5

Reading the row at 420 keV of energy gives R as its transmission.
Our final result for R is 25.4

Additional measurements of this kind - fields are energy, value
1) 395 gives 30.3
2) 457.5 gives 30.9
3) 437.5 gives 32.2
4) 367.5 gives 33.6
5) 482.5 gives 39.7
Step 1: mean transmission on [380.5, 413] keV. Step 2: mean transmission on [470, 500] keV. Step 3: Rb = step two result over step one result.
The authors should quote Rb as 1.3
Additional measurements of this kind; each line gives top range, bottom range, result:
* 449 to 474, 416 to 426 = 1.23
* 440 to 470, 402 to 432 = 1.21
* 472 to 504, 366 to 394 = 1.17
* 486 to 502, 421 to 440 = 1.21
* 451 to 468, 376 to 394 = 1.02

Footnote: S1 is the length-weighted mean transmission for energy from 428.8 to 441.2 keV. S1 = 31.1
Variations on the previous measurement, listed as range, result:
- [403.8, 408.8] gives 24.8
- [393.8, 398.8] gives 29.3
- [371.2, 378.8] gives 30.6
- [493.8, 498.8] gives 35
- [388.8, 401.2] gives 29.6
